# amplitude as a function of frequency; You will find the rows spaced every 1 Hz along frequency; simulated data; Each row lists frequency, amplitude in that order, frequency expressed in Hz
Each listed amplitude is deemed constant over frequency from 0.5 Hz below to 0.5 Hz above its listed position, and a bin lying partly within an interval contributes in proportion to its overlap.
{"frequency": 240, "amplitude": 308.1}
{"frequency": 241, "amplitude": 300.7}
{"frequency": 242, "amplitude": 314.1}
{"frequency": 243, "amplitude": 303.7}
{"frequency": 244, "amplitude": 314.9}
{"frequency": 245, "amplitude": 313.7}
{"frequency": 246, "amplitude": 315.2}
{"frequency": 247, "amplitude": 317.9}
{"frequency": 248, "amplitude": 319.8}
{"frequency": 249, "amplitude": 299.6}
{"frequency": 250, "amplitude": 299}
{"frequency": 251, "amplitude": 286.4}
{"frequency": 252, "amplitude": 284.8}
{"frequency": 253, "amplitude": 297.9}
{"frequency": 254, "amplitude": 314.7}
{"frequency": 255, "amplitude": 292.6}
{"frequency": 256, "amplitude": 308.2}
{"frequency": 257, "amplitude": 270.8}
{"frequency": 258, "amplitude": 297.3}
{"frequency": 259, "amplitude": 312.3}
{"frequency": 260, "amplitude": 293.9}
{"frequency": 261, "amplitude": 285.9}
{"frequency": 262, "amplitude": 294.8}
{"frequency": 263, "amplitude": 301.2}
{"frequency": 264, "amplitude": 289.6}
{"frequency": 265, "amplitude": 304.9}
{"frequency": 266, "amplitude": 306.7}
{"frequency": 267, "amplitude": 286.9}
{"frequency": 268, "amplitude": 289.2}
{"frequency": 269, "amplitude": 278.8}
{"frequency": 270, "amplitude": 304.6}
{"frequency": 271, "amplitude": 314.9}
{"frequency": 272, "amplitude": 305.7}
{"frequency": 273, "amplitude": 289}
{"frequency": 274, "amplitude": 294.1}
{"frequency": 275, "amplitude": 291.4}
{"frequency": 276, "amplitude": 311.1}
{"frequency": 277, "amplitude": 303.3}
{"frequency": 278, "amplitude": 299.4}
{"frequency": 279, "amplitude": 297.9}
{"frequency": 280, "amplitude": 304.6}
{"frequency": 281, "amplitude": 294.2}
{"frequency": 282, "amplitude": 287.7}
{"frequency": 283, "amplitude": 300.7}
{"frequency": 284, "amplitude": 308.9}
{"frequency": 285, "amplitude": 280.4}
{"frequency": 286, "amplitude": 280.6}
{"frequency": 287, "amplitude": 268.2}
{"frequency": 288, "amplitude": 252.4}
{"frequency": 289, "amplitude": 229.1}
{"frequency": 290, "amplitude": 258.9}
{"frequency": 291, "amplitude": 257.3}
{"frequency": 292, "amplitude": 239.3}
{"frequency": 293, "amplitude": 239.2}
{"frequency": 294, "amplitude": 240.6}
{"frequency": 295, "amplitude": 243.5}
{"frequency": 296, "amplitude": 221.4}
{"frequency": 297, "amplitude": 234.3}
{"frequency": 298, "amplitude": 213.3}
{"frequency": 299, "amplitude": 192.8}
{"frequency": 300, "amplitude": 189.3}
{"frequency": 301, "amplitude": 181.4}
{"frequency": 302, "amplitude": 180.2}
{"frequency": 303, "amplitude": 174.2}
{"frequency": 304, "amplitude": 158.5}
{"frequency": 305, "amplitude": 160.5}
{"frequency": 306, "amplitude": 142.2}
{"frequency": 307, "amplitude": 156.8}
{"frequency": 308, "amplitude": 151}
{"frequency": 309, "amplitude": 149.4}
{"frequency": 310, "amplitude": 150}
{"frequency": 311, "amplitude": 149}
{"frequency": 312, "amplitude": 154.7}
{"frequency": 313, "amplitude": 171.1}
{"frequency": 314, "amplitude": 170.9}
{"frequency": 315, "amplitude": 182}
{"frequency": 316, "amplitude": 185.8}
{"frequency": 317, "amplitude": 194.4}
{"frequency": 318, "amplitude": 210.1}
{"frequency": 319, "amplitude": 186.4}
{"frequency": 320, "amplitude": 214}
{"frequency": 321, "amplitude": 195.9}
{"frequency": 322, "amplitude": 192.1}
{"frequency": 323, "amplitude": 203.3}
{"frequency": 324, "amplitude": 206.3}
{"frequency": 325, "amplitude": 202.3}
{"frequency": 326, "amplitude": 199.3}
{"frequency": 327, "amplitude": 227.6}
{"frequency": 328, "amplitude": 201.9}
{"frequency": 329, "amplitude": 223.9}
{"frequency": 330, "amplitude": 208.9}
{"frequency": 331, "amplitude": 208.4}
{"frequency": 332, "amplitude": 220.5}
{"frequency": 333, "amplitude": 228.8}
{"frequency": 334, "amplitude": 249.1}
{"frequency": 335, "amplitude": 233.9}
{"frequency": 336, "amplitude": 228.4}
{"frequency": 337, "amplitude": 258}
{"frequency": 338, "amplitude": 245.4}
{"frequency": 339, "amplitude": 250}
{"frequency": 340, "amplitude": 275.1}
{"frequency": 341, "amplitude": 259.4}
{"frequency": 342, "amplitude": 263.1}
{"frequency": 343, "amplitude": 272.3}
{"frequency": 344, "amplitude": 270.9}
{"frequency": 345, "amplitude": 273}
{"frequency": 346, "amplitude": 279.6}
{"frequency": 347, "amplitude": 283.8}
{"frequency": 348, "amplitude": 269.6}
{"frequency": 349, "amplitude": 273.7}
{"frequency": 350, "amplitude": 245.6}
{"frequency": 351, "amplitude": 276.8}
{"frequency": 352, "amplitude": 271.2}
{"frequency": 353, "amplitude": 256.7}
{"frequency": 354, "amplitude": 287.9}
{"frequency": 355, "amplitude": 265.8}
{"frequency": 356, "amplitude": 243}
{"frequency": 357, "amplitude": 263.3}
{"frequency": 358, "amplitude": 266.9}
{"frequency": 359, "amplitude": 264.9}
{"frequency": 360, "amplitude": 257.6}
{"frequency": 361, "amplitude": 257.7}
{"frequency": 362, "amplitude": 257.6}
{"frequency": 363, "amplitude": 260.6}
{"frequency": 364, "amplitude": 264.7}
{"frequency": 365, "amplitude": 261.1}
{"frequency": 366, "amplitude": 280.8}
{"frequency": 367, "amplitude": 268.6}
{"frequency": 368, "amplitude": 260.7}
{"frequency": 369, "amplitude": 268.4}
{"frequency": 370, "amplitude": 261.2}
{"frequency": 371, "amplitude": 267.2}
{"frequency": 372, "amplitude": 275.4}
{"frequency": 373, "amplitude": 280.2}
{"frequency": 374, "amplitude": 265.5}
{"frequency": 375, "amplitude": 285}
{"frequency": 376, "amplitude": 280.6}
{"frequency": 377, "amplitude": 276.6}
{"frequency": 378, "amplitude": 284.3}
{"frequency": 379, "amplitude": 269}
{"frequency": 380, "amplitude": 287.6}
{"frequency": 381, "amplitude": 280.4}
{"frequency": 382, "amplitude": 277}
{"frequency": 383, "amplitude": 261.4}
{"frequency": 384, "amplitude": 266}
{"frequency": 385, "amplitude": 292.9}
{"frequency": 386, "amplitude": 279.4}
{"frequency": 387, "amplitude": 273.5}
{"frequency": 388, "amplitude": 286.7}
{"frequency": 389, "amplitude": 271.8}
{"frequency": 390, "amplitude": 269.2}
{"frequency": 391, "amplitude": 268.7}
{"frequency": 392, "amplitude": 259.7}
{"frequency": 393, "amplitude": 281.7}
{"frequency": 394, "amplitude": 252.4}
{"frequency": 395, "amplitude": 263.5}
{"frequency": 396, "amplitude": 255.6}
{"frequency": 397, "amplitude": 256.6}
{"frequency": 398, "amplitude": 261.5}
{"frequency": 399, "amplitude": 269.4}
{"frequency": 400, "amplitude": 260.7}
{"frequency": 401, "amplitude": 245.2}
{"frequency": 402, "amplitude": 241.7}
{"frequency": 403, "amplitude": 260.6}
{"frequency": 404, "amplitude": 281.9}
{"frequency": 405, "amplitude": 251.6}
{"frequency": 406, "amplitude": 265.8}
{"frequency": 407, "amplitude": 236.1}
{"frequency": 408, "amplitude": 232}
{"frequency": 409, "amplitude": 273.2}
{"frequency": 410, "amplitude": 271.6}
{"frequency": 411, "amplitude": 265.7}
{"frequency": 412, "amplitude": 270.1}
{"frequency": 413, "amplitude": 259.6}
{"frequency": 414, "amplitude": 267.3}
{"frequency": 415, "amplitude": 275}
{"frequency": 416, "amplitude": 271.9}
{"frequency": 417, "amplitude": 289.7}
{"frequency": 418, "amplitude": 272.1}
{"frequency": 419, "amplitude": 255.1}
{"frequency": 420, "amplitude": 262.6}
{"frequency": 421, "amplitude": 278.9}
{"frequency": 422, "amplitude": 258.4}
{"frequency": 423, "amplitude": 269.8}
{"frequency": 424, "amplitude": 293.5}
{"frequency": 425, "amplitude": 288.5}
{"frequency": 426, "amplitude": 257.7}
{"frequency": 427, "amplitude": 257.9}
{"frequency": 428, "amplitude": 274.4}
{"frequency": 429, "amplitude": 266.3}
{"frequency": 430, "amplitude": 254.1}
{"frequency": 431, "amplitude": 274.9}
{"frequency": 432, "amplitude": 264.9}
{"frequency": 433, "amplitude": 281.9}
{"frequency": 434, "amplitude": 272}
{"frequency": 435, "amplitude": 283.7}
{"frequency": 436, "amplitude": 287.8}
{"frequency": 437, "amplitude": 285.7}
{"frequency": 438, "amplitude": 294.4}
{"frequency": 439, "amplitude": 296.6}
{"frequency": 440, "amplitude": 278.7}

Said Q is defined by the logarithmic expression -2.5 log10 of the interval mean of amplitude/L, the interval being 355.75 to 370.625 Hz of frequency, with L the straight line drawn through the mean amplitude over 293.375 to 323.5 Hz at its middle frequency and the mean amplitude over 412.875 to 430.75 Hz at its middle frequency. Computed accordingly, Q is -0.164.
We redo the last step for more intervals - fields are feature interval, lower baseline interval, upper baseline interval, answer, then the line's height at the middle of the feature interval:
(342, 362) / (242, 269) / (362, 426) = 0.04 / 278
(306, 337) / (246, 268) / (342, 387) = 0.40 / 282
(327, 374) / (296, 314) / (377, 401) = -0.14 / 226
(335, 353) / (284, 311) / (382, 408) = -0.12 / 236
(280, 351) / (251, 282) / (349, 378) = 0.25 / 282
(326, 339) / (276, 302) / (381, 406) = 0.15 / 261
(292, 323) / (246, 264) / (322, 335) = 0.26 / 239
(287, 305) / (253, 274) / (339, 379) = 0.30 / 287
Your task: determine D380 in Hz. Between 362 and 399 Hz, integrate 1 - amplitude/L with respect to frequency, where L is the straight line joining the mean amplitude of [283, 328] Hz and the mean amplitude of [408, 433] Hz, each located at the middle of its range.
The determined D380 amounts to -3.6 Hz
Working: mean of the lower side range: 206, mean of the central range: 271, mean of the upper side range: 269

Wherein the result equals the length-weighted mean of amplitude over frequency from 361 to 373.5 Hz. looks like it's 267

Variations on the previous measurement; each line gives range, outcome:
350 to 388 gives 270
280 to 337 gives 213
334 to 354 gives 263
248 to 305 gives 272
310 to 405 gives 249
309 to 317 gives 167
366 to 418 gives 268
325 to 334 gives 216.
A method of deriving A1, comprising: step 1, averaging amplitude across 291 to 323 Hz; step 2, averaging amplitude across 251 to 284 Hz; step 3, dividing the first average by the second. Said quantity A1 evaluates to 0.64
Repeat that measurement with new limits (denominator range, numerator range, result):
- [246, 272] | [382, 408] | 0.88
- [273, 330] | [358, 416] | 1.20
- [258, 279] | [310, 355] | 0.77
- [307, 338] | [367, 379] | 1.37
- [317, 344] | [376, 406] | 1.19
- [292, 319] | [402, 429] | 1.44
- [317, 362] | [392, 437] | 1.10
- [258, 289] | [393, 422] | 0.90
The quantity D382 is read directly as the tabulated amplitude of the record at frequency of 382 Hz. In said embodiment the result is 277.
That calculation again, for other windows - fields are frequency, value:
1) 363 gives 260.6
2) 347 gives 283.8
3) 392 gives 259.7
